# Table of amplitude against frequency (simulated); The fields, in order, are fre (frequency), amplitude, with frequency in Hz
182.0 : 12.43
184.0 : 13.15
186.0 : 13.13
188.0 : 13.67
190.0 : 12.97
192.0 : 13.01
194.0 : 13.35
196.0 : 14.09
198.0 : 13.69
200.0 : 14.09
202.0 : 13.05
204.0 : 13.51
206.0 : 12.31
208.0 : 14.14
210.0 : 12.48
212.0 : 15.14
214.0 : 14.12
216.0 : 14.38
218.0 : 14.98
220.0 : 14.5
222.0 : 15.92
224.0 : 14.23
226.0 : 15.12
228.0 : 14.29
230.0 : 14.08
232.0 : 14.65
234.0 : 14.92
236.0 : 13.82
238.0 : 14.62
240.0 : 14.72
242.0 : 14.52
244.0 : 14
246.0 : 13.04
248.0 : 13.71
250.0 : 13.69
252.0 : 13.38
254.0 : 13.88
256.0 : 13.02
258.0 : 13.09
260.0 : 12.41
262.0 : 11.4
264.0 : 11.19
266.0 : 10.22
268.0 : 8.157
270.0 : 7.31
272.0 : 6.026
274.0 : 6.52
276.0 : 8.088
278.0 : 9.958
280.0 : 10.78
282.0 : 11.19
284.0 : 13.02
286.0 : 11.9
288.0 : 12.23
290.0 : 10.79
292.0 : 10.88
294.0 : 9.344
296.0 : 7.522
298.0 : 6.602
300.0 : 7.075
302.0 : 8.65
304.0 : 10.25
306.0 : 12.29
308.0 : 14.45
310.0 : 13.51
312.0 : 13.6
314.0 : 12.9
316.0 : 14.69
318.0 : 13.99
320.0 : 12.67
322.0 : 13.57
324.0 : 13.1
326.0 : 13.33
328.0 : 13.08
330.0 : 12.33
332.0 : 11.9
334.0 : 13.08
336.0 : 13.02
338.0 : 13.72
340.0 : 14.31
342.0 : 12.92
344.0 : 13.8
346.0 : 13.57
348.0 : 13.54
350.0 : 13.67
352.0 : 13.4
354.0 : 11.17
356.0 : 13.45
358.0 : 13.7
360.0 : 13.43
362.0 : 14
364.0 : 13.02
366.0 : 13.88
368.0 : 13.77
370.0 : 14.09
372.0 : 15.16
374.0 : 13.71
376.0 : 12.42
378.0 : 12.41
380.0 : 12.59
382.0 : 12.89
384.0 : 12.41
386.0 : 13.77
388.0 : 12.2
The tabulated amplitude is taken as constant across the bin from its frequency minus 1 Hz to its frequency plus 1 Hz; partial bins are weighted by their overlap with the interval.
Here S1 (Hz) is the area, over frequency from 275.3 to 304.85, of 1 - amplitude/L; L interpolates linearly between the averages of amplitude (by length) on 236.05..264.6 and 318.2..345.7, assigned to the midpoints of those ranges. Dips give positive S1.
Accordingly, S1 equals 7.5 Hz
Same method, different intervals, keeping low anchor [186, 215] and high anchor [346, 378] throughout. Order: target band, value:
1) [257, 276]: 5.6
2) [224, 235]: -0.9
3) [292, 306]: 5.0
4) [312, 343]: 0.5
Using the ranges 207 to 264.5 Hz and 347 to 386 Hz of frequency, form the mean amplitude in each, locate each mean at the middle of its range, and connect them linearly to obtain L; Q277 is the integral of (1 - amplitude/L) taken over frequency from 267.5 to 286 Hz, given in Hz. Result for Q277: 6.1 Hz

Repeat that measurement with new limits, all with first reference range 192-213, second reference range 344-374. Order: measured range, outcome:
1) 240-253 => -0.2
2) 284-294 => 1.6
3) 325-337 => 0.7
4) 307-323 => -0.1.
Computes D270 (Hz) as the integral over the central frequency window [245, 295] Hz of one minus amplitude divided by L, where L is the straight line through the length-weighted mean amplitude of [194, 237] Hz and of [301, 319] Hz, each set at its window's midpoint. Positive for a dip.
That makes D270 8.7 Hz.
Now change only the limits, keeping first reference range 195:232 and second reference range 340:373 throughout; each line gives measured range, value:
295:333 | 5.1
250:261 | 0.6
